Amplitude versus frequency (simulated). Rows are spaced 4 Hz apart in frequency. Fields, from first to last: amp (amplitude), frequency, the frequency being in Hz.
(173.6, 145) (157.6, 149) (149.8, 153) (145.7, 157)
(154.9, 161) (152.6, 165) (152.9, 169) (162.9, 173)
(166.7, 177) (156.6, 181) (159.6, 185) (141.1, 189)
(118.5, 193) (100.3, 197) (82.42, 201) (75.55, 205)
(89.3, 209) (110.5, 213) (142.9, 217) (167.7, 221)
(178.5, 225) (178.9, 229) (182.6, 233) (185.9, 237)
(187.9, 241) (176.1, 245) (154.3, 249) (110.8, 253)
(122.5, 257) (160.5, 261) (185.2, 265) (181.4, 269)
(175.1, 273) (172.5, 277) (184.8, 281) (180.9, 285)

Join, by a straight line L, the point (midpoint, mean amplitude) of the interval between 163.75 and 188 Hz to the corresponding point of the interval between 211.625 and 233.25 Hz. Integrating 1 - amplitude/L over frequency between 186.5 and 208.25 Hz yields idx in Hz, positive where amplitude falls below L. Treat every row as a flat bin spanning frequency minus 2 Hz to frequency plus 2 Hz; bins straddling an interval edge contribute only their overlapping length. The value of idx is 7.5 Hz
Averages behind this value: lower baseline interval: 158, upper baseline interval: 160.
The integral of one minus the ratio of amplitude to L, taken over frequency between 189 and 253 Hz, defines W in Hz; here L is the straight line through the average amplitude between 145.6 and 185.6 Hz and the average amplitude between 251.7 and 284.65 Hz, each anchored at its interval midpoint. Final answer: 7.8 Hz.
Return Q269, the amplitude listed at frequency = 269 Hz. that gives 181.4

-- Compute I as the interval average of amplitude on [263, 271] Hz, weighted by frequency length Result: 183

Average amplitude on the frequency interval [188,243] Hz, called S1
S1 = 139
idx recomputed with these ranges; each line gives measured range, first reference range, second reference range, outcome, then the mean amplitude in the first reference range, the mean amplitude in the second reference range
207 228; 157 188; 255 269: 2.5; 157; 160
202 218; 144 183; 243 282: 5.9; 157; 162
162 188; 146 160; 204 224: -2.9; 153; 122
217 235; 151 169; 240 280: -1.6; 151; 163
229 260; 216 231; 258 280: 1.7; 169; 173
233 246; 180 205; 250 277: -3.5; 121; 157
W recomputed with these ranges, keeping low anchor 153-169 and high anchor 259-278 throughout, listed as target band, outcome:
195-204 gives 3.9 Hz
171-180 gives -0.6 Hz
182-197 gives 2.1 Hz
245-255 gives 1.7 Hz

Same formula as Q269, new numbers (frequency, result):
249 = 154.3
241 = 187.9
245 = 176.1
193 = 118.5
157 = 145.7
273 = 175.1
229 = 178.9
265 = 185.2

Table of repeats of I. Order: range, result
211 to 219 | 127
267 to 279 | 176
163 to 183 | 158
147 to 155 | 154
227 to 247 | 182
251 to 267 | 145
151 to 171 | 151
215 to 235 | 170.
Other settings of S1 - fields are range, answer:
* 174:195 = 149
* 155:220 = 133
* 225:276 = 167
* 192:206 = 93.8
